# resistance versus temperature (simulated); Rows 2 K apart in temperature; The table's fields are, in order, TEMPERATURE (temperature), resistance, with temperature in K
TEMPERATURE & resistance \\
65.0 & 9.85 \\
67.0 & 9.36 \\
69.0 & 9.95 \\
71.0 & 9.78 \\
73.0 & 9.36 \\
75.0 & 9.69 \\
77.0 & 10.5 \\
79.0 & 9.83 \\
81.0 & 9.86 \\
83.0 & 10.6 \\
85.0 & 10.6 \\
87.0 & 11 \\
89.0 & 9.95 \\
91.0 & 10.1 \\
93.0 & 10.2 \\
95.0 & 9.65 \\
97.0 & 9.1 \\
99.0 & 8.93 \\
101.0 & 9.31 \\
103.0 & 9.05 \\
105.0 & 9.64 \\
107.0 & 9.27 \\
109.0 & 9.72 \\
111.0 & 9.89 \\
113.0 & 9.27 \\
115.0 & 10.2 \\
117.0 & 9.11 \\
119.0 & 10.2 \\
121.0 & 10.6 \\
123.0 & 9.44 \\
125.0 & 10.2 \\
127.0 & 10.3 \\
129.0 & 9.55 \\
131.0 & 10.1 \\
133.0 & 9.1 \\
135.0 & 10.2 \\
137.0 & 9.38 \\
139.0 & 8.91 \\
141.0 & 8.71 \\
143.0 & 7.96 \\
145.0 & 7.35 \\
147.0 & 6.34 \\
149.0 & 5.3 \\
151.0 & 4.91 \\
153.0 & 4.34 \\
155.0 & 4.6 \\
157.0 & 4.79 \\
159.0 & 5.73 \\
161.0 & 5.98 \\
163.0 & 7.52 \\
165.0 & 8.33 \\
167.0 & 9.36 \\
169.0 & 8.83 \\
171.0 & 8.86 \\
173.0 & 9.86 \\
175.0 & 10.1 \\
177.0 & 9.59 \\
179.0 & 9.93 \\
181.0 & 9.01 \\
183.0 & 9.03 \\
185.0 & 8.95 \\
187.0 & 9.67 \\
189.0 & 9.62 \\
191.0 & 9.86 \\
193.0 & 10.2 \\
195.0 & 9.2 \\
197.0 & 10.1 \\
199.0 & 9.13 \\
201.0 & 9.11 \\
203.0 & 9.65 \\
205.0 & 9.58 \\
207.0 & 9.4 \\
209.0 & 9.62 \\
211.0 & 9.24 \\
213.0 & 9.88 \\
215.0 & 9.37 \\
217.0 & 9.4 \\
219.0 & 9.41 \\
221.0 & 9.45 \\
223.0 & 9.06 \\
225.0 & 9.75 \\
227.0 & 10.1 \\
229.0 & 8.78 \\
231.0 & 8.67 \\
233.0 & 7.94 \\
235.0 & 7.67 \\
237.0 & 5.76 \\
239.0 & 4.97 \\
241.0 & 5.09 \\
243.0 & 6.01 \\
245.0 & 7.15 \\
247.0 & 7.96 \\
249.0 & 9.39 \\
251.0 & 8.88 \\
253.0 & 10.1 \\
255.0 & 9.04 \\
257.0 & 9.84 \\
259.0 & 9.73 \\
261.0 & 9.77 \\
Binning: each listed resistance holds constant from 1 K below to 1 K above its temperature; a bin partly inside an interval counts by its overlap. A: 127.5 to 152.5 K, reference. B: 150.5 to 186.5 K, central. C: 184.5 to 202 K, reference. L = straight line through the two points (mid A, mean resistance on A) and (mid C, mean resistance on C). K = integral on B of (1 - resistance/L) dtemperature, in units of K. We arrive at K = 4.5 K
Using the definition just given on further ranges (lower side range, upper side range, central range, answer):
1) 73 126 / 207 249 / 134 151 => 2.7 K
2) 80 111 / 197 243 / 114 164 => 7.4 K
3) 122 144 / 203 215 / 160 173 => 1.7 K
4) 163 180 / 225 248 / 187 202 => -1.8 K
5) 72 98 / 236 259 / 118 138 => -1.0 K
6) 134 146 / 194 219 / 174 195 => -0.8 K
